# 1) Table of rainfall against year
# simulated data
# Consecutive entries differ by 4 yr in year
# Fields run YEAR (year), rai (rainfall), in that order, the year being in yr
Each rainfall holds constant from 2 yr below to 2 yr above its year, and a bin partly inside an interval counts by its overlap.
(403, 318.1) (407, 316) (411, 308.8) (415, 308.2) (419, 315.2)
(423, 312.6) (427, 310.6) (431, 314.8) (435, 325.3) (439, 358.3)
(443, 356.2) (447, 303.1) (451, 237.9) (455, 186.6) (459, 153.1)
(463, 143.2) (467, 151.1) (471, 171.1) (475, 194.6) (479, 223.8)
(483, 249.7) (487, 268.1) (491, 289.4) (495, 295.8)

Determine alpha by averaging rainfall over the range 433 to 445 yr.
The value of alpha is 347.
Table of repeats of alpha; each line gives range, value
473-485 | 223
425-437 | 317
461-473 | 155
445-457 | 243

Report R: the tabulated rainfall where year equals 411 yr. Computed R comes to 308.8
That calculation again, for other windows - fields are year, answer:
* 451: 237.9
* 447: 303.1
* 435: 325.3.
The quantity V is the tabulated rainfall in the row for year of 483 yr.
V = 249.7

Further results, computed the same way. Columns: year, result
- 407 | 316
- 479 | 223.8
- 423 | 312.6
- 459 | 153.1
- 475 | 194.6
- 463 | 143.2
